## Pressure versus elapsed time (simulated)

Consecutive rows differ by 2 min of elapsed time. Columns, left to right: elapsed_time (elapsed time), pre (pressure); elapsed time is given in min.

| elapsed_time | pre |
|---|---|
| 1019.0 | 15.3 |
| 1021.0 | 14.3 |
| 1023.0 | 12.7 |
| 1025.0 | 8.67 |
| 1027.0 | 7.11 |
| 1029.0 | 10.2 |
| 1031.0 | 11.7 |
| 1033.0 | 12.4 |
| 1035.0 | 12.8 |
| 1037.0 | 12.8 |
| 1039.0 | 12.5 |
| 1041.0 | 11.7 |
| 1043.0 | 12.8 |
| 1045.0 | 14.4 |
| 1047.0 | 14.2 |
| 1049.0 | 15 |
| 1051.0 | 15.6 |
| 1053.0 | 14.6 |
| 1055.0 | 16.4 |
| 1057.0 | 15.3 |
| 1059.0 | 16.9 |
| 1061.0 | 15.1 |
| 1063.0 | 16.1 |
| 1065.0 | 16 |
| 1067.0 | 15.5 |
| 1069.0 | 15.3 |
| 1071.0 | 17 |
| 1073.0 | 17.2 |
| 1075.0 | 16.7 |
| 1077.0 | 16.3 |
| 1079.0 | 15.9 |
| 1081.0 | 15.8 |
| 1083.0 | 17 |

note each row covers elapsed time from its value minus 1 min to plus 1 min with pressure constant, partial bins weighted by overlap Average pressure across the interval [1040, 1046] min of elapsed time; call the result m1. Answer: 13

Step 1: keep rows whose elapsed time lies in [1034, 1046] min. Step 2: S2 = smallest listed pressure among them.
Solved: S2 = 11.7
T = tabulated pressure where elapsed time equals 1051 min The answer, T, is 15.6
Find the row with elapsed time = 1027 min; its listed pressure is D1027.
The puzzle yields 7.11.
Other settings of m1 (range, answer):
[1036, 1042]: 12.3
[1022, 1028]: 9.49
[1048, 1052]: 15.3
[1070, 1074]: 17.1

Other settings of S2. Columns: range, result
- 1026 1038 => 7.11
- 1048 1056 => 14.6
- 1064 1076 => 15.3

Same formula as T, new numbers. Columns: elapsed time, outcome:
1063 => 16.1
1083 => 17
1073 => 17.2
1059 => 16.9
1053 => 14.6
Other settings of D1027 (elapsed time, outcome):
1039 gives 12.5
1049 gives 15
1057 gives 15.3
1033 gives 12.4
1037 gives 12.8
